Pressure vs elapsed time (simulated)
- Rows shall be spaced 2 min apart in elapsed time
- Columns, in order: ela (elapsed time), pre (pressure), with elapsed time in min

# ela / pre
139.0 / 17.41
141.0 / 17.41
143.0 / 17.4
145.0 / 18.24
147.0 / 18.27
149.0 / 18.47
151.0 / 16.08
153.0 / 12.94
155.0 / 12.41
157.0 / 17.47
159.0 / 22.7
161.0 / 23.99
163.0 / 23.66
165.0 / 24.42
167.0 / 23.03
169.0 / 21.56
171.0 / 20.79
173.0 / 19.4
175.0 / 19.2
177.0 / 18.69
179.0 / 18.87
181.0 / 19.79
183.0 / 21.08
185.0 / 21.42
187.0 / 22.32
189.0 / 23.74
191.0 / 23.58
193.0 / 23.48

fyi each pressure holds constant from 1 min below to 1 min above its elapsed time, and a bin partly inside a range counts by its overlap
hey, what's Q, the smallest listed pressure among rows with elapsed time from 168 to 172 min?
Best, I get 20.79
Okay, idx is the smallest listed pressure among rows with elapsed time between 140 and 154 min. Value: 12.94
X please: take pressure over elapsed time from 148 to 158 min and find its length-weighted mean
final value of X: 15.5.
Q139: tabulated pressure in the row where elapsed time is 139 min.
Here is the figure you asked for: 17.41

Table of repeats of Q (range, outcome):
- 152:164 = 12.41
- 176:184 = 18.69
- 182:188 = 21.08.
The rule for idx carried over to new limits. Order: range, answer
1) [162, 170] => 21.56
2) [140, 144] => 17.4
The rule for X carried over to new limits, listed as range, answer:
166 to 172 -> 21.8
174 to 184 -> 19.5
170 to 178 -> 19.5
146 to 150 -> 18.4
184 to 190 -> 22.5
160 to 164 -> 23.8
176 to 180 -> 18.8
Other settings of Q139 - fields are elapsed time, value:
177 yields 18.69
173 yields 19.4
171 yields 20.79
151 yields 16.08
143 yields 17.4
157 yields 17.47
